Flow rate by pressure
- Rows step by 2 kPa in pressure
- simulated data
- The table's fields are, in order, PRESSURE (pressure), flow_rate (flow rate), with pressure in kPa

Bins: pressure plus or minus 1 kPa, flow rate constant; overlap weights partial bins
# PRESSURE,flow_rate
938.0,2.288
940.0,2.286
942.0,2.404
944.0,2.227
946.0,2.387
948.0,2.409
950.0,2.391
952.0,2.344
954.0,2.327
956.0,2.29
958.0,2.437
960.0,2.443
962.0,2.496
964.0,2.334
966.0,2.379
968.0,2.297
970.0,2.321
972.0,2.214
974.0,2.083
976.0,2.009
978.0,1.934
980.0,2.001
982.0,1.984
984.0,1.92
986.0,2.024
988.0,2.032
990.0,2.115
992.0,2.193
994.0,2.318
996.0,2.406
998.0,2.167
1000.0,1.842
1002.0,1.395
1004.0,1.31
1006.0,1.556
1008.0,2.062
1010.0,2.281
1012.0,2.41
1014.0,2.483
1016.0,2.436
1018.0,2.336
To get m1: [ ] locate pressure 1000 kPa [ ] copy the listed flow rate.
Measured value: 1.842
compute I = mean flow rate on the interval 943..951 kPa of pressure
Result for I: 2.35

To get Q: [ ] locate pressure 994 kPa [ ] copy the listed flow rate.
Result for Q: 2.318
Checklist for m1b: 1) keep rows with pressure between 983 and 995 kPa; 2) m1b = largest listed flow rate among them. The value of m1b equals 2.318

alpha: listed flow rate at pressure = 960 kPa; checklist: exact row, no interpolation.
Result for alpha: 2.443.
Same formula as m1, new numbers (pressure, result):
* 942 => 2.404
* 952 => 2.344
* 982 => 1.984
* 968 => 2.297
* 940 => 2.286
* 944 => 2.227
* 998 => 2.167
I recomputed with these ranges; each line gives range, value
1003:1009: 1.64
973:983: 2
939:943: 2.34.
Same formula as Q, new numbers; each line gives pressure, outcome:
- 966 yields 2.379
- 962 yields 2.496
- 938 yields 2.288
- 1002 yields 1.395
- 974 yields 2.083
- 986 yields 2.024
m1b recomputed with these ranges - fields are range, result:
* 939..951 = 2.409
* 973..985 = 2.083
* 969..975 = 2.321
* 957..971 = 2.496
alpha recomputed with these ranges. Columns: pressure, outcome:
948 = 2.409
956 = 2.29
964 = 2.334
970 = 2.321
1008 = 2.062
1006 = 1.556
